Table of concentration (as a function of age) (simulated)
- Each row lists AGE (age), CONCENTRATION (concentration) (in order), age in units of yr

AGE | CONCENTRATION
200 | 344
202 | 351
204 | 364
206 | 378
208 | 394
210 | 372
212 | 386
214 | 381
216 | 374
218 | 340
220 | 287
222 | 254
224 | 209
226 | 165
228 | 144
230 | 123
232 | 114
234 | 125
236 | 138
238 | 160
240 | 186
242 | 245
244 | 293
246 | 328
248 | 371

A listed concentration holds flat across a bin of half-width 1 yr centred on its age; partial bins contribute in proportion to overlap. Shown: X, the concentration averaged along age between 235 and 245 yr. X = 204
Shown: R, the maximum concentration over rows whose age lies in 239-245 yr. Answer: 293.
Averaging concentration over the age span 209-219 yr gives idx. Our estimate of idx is 371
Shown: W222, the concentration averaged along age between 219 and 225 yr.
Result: 250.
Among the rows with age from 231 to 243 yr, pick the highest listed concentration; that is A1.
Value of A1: 245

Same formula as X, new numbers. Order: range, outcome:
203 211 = 377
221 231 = 179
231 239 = 134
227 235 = 126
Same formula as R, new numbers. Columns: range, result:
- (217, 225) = 340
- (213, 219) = 381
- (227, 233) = 144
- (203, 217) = 394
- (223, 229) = 209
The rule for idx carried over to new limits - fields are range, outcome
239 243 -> 216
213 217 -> 378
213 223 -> 327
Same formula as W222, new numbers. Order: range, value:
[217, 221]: 314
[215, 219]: 357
